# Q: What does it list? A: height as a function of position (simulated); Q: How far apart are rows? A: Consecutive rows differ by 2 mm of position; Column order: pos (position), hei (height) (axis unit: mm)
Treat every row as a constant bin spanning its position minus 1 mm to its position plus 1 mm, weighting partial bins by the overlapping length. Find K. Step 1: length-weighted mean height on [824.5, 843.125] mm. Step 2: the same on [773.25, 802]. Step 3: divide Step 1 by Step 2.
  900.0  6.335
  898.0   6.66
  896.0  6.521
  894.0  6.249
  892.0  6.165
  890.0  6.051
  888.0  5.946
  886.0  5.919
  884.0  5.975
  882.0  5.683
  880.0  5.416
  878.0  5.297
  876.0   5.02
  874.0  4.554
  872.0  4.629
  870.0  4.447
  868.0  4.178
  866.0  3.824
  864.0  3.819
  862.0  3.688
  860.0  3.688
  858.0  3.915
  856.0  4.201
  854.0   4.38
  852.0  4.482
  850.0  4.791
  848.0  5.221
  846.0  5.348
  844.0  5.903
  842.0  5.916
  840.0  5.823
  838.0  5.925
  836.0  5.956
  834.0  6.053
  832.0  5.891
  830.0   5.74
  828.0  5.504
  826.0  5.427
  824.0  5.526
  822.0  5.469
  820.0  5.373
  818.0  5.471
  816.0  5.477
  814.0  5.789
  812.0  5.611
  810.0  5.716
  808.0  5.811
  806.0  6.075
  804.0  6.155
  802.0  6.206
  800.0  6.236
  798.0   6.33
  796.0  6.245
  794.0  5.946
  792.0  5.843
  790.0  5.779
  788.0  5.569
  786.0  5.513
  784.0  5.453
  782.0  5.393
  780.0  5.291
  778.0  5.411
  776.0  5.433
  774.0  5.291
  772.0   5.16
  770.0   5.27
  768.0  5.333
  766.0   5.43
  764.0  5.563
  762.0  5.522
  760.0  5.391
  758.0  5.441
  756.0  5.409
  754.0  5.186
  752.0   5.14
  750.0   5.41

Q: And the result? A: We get 1.01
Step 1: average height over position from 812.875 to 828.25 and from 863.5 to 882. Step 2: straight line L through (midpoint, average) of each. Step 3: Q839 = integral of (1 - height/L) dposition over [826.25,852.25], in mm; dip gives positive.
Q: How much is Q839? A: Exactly -2.0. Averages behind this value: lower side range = 5.51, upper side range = 4.66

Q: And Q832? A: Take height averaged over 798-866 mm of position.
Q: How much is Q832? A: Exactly 5.34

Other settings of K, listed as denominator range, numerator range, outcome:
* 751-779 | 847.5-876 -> 0.80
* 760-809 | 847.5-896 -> 0.87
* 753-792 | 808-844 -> 1.05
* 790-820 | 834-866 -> 0.83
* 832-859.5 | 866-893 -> 1.01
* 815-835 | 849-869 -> 0.73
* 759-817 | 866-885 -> 0.88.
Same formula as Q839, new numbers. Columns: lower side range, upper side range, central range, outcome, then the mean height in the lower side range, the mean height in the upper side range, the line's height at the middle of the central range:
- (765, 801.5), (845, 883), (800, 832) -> -3.2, 5.62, 4.56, 5.19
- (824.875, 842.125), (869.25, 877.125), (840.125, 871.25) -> 3.8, 5.8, 4.68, 5.17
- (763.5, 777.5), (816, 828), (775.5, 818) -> -2.9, 5.35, 5.46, 5.41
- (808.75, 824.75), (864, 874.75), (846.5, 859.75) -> 0.5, 5.56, 4.27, 4.67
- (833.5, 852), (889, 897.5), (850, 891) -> 8.4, 5.59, 6.27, 5.96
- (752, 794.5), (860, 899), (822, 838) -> -1.2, 5.45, 5.22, 5.33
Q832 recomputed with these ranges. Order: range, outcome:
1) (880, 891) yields 5.87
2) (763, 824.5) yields 5.65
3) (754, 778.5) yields 5.38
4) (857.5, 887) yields 4.68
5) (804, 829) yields 5.63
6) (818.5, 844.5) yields 5.72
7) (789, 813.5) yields 5.99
